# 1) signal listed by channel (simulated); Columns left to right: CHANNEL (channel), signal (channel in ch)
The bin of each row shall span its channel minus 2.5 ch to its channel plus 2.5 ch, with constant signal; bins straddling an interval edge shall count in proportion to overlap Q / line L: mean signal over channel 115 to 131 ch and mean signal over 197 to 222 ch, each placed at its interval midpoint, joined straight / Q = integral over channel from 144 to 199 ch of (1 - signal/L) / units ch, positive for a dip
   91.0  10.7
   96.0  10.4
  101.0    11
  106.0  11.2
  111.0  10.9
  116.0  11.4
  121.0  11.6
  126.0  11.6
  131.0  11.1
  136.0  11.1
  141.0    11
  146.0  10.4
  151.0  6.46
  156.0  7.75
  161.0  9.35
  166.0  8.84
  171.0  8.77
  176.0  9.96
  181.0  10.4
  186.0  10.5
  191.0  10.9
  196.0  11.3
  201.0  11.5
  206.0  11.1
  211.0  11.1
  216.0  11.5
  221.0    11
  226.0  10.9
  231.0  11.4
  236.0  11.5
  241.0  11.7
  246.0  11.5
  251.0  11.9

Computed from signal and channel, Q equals 8.9 ch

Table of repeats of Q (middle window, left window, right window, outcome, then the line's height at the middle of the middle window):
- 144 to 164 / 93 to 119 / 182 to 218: 4.69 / 11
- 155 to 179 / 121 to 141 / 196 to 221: 4.76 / 11.3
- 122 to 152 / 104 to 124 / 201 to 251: 2.02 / 11.3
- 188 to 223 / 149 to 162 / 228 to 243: -3.90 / 10.1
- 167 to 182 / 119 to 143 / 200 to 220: 2.28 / 11.3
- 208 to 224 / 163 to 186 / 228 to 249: -0.51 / 10.8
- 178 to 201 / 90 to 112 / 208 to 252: 0.76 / 11.2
